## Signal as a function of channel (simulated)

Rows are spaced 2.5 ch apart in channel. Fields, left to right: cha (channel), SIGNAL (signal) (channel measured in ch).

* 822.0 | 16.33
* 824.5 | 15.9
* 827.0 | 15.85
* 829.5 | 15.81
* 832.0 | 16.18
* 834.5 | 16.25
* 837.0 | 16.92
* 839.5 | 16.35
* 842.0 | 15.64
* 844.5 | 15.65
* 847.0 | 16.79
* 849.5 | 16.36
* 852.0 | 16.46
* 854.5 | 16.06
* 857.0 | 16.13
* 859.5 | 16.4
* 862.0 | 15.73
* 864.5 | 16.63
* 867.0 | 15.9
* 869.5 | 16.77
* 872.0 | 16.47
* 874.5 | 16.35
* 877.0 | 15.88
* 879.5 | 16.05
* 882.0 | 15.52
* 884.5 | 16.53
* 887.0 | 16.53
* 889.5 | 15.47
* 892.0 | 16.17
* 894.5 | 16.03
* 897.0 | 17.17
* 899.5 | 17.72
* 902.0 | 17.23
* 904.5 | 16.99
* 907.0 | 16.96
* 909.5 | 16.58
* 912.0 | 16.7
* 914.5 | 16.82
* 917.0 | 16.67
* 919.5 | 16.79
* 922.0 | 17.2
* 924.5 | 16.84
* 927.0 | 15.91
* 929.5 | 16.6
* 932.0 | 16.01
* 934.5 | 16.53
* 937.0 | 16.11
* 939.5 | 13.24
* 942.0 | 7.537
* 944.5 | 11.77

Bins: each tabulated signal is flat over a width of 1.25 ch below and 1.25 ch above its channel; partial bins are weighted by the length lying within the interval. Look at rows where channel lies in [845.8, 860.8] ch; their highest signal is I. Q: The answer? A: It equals 16.79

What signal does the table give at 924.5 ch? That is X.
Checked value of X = 16.84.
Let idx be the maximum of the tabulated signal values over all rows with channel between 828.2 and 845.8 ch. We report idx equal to 16.92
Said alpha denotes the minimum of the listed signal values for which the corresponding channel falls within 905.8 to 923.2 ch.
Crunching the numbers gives 16.58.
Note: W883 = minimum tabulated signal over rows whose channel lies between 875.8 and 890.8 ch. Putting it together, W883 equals 15.47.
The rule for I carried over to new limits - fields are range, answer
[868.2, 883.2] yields 16.77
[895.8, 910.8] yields 17.72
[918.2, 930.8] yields 17.2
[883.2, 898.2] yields 17.17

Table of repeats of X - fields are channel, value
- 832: 16.18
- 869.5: 16.77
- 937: 16.11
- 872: 16.47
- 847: 16.79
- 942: 7.537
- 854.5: 16.06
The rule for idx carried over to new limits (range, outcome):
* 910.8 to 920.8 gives 16.82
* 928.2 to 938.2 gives 16.6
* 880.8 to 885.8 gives 16.53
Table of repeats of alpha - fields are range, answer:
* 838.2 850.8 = 15.64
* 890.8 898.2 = 16.03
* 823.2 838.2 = 15.81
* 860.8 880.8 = 15.73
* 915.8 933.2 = 15.91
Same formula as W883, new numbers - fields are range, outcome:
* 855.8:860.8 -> 16.13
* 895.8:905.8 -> 16.99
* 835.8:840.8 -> 16.35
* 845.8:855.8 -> 16.06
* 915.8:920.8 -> 16.67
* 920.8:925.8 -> 16.84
